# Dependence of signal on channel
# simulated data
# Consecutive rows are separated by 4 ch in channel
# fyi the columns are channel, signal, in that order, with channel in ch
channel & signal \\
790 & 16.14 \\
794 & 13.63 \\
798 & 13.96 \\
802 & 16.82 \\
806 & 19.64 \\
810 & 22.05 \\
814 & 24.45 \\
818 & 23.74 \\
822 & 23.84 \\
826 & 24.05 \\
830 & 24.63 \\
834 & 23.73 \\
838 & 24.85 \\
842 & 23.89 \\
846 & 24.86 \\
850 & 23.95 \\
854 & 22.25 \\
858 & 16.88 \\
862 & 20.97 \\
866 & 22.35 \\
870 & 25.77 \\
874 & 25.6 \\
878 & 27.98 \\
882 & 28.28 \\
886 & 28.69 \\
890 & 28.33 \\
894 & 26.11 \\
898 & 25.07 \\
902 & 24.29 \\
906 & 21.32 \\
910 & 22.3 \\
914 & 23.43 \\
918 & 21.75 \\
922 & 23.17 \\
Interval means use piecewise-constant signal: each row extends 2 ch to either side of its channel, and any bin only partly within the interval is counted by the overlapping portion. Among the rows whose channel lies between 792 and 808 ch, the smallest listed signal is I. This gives 13.63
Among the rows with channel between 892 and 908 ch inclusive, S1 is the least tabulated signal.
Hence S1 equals 21.32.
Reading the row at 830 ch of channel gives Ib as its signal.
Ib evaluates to 24.63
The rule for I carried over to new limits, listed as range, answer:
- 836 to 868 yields 16.88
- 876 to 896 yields 26.11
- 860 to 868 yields 20.97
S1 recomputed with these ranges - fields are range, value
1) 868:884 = 25.6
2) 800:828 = 16.82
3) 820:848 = 23.73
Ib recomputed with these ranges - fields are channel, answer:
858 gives 16.88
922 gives 23.17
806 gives 19.64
